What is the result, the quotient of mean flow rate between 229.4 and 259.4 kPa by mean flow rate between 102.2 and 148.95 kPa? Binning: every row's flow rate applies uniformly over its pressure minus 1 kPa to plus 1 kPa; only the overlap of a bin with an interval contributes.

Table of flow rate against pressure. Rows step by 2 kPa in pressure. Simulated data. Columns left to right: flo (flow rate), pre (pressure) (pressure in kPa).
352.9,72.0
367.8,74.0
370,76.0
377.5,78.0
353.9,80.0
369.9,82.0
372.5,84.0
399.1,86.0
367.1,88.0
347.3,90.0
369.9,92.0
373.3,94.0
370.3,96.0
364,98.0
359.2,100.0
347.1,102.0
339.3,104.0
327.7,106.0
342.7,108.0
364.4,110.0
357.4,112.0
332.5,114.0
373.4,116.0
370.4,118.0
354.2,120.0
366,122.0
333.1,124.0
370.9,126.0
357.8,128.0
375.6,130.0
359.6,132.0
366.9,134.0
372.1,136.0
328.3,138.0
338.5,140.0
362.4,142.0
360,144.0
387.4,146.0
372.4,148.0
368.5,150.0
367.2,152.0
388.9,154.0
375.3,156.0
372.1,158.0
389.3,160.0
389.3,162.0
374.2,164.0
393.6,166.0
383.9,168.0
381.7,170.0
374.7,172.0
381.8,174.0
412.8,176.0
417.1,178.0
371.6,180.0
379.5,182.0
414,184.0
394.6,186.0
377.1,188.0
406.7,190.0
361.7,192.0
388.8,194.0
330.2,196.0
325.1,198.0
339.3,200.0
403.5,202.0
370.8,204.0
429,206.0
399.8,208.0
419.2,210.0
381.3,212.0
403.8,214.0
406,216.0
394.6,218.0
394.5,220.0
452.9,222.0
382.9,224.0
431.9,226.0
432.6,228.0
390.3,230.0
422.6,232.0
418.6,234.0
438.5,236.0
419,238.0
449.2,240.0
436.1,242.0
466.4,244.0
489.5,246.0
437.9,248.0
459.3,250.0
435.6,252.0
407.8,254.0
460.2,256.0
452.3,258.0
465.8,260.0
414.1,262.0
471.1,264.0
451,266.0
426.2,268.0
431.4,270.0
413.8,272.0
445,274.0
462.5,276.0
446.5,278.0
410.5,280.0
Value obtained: 1.2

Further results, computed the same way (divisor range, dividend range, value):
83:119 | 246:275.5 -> 1.23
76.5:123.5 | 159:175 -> 1.06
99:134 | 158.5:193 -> 1.09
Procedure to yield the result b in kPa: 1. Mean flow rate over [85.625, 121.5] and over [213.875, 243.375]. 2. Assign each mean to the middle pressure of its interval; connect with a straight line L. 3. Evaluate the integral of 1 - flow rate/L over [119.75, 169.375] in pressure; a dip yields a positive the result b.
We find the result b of 1.3 kPa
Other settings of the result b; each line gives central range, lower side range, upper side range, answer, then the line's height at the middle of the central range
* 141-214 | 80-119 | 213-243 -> 2.4 kPa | 395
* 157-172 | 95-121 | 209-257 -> 0.1 kPa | 387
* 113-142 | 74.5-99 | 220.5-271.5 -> 2.2 kPa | 387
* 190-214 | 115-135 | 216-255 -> 1.7 kPa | 409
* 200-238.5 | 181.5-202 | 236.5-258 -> 0.1 kPa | 409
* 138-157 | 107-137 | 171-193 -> 0.3 kPa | 373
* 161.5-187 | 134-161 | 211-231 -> -0.5 kPa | 382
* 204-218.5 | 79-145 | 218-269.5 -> 0.5 kPa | 417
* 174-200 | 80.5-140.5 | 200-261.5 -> 1.3 kPa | 400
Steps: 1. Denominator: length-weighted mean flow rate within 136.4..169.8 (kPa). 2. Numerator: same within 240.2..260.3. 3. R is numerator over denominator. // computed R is 1.21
